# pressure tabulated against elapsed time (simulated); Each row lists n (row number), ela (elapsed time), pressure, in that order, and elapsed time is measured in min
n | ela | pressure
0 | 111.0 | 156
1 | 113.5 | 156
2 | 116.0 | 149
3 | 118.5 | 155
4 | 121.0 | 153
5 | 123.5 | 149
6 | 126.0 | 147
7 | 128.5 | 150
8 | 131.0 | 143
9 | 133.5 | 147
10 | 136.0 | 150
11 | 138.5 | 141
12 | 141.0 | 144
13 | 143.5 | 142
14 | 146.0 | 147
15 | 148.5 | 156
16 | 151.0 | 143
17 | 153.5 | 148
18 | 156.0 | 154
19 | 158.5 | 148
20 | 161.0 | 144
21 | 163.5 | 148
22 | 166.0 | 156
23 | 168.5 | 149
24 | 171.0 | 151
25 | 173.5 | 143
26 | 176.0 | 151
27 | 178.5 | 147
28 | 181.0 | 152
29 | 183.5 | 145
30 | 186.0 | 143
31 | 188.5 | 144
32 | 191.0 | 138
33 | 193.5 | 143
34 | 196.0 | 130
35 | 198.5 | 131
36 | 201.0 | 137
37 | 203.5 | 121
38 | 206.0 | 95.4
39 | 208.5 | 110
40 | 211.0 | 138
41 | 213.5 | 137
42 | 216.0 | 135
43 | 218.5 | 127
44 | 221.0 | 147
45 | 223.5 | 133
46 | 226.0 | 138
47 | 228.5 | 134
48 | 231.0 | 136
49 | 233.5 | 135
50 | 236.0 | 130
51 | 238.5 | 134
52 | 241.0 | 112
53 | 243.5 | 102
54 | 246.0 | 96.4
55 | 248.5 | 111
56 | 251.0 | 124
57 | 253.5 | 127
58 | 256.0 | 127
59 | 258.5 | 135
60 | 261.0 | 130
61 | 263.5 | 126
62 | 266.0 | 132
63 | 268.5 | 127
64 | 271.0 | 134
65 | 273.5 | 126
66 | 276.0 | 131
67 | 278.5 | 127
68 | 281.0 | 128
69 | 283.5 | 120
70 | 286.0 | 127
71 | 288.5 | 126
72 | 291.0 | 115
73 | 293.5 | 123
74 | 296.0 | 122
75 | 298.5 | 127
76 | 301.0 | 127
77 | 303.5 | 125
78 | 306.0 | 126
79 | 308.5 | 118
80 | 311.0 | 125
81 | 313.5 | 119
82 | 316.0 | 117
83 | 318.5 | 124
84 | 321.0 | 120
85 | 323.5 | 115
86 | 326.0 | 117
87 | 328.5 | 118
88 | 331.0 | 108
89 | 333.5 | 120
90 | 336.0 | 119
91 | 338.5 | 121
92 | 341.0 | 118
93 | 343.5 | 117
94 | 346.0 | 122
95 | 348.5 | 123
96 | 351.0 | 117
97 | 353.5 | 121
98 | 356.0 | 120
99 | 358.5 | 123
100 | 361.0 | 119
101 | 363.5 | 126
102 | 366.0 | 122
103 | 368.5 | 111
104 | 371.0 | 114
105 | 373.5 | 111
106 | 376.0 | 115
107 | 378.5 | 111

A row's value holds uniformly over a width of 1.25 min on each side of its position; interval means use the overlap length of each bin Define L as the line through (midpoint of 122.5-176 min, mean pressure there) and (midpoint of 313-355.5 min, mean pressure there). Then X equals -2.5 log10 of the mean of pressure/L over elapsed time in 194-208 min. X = 0.14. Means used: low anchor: 148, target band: 123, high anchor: 119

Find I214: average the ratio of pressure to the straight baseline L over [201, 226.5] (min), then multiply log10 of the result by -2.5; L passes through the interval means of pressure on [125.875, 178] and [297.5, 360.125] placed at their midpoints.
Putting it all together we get 0.08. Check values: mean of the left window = 148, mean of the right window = 120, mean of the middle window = 128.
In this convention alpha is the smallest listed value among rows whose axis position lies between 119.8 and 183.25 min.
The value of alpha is 141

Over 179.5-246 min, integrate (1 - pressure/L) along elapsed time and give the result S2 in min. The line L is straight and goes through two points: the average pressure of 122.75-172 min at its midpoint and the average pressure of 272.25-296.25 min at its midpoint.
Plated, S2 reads 2.7 min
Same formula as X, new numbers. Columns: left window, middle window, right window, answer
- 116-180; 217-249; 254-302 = 0.07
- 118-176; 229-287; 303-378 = 0.05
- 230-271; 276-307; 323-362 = -0.03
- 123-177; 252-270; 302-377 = 0.02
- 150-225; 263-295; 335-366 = 0.02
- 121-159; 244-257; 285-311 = 0.13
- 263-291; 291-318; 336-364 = 0.02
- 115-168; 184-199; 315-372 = 0.02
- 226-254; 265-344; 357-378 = -0.02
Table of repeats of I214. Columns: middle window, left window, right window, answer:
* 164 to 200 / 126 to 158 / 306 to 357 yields -0.02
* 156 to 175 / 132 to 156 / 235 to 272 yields -0.05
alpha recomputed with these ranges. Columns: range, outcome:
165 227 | 95.4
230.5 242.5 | 112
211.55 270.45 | 96.4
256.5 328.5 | 115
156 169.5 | 144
